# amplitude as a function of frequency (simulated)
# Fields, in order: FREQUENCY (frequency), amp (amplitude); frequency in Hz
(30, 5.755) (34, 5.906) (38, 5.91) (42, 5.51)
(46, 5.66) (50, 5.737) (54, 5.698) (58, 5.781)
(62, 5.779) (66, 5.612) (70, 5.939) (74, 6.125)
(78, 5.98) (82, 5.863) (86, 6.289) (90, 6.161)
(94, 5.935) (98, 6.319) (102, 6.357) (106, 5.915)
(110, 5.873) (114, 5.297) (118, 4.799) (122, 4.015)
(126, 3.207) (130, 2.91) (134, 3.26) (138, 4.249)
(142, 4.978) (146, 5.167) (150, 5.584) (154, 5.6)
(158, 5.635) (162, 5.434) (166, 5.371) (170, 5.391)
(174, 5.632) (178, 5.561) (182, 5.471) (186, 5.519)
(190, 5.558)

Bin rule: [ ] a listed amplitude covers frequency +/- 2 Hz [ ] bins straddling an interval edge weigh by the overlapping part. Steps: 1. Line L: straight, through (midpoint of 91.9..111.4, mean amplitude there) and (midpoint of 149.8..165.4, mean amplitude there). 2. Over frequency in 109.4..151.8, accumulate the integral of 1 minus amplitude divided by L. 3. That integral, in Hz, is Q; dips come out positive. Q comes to 10.0 Hz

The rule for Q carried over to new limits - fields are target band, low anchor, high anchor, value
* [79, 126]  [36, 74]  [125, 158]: -4.99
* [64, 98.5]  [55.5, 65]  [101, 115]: -1.23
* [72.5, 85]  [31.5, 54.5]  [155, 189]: -0.73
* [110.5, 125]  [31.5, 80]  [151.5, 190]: 2.38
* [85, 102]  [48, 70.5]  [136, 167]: -1.93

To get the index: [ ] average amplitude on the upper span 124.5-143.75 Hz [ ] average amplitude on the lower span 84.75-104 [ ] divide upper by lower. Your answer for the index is 0.60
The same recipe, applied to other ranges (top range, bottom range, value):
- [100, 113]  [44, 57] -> 1.05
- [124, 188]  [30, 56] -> 0.86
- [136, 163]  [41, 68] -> 0.92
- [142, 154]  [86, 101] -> 0.87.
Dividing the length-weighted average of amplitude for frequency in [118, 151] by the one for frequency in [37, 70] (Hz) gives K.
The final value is 0.73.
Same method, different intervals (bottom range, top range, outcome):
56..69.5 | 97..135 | 0.83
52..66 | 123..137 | 0.57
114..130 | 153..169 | 1.36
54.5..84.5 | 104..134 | 0.76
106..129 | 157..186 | 1.18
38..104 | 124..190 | 0.84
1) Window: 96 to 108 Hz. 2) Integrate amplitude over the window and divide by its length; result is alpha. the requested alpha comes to 6.2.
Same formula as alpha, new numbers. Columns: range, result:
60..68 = 5.7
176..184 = 5.52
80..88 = 6.08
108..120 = 5.32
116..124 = 4.41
